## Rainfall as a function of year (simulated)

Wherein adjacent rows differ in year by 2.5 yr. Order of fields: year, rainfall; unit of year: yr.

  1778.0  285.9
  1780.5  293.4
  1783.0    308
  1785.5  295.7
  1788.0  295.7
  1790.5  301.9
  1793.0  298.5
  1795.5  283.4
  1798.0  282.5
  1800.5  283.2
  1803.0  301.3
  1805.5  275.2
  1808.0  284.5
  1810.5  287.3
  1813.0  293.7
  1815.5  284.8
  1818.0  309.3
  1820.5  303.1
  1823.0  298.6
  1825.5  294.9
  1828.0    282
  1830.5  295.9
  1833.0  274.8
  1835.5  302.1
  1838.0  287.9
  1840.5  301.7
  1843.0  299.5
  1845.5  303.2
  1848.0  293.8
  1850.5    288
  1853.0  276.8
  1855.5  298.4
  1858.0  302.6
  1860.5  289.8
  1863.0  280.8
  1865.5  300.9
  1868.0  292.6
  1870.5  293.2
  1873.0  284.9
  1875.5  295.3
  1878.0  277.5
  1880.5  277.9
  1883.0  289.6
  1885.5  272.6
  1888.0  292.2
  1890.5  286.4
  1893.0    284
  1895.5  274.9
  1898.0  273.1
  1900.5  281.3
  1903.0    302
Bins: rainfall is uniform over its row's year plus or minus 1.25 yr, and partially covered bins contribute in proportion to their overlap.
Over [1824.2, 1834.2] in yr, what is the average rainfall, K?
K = 287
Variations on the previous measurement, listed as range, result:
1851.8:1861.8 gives 292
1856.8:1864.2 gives 291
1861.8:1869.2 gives 291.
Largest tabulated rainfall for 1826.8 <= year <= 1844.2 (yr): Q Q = 302.1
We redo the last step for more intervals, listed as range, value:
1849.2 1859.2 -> 302.6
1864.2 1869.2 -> 300.9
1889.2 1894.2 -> 286.4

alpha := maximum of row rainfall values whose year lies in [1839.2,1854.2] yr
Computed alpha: 303.2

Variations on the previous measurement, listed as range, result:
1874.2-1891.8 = 295.3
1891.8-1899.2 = 284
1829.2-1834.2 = 295.9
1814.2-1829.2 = 309.3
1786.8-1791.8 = 301.9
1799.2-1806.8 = 301.3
